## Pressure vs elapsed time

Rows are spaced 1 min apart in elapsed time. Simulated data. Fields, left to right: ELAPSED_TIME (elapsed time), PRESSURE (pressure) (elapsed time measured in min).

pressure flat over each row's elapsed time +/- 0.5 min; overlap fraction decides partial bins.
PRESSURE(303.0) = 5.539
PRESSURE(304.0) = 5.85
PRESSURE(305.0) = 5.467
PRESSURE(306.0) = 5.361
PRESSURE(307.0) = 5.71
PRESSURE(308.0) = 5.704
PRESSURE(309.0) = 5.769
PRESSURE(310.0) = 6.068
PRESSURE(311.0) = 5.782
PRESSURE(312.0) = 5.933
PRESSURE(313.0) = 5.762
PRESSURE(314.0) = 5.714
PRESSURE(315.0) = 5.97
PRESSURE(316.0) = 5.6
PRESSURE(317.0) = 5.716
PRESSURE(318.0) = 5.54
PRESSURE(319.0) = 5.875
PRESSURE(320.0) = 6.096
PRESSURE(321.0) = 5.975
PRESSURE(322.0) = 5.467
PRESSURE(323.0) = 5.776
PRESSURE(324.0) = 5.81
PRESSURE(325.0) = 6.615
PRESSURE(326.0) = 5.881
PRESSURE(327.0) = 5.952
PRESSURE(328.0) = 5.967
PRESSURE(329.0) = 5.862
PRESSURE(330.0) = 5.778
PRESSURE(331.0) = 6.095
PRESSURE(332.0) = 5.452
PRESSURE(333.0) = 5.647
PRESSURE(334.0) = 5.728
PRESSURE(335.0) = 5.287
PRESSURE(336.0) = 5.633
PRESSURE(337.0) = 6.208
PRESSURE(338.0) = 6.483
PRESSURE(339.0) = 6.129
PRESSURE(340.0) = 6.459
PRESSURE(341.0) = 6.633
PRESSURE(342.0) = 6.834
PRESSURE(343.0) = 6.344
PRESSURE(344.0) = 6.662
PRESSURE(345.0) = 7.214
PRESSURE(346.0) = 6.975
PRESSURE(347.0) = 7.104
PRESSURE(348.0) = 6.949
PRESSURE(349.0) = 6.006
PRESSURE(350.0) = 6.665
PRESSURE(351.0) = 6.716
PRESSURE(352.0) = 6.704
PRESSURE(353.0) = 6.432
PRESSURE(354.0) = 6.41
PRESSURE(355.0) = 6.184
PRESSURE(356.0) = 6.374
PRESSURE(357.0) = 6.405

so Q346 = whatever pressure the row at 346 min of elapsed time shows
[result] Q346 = 6.975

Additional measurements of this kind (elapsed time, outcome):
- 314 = 5.714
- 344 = 6.662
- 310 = 6.068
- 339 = 6.129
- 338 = 6.483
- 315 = 5.97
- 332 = 5.452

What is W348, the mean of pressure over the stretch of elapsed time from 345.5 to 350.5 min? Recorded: 6.74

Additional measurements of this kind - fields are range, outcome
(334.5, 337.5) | 5.71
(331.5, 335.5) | 5.53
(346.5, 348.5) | 7.03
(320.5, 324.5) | 5.76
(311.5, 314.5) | 5.8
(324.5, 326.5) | 6.25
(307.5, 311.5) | 5.83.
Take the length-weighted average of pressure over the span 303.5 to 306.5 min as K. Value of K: 5.56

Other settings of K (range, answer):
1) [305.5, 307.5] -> 5.54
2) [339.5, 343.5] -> 6.57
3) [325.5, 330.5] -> 5.89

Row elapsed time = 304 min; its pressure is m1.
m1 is 5.85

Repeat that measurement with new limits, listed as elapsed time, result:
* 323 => 5.776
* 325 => 6.615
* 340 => 6.459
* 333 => 5.647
